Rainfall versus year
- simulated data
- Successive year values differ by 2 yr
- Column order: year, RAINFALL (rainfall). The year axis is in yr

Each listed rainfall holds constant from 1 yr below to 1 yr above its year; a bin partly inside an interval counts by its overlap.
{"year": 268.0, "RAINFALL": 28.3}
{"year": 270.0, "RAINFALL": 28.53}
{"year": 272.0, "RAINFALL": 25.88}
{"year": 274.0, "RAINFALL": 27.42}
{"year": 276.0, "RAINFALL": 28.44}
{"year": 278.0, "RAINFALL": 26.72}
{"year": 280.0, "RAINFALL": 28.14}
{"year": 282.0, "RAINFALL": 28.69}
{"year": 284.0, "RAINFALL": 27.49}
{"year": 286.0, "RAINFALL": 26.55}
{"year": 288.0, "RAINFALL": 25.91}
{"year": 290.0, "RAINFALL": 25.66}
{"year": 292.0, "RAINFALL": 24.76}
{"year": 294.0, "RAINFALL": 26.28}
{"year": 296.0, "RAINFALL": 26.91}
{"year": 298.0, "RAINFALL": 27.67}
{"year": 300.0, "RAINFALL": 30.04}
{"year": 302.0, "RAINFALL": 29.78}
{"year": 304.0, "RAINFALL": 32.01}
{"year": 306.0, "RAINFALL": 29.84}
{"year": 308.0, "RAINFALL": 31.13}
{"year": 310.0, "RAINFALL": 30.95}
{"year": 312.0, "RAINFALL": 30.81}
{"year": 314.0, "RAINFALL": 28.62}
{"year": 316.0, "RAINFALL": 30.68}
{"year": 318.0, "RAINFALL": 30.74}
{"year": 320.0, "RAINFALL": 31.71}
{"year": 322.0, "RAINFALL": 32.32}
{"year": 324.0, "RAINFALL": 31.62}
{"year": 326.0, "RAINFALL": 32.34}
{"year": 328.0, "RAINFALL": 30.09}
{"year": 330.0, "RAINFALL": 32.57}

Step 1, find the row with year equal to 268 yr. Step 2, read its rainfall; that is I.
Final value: 28.3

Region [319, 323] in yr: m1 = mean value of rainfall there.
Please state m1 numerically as 32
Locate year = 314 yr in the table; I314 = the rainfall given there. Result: 28.62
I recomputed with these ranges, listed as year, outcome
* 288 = 25.91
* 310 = 30.95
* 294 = 26.28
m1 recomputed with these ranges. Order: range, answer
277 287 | 27.5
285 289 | 26.2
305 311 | 30.6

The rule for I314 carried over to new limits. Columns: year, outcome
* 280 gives 28.14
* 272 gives 25.88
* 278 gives 26.72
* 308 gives 31.13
